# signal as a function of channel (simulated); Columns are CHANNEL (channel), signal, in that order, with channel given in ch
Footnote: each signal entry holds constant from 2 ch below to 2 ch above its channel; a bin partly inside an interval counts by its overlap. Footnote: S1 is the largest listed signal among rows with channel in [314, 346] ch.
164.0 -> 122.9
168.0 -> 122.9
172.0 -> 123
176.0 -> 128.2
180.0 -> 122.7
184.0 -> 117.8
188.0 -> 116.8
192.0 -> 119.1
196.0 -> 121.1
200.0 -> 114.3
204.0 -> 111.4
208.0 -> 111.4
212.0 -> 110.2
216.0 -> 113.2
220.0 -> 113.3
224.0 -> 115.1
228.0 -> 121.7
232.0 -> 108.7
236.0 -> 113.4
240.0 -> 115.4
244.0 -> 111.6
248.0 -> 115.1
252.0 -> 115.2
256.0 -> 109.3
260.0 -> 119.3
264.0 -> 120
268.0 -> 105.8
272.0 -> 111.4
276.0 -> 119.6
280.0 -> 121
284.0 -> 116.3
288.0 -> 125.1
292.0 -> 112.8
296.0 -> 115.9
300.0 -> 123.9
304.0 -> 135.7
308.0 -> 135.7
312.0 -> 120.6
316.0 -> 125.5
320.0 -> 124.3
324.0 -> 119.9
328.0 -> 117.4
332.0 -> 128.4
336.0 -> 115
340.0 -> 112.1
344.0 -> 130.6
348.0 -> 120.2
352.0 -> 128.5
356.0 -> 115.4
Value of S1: 130.6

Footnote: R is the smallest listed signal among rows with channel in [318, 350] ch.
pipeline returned 112.1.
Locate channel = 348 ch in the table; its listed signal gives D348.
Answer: 120.2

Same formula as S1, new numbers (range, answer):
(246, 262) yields 119.3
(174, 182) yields 128.2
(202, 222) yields 113.3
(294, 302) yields 123.9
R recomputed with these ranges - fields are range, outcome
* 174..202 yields 114.3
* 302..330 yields 117.4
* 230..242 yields 108.7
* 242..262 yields 109.3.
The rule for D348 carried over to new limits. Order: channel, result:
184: 117.8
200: 114.3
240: 115.4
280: 121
